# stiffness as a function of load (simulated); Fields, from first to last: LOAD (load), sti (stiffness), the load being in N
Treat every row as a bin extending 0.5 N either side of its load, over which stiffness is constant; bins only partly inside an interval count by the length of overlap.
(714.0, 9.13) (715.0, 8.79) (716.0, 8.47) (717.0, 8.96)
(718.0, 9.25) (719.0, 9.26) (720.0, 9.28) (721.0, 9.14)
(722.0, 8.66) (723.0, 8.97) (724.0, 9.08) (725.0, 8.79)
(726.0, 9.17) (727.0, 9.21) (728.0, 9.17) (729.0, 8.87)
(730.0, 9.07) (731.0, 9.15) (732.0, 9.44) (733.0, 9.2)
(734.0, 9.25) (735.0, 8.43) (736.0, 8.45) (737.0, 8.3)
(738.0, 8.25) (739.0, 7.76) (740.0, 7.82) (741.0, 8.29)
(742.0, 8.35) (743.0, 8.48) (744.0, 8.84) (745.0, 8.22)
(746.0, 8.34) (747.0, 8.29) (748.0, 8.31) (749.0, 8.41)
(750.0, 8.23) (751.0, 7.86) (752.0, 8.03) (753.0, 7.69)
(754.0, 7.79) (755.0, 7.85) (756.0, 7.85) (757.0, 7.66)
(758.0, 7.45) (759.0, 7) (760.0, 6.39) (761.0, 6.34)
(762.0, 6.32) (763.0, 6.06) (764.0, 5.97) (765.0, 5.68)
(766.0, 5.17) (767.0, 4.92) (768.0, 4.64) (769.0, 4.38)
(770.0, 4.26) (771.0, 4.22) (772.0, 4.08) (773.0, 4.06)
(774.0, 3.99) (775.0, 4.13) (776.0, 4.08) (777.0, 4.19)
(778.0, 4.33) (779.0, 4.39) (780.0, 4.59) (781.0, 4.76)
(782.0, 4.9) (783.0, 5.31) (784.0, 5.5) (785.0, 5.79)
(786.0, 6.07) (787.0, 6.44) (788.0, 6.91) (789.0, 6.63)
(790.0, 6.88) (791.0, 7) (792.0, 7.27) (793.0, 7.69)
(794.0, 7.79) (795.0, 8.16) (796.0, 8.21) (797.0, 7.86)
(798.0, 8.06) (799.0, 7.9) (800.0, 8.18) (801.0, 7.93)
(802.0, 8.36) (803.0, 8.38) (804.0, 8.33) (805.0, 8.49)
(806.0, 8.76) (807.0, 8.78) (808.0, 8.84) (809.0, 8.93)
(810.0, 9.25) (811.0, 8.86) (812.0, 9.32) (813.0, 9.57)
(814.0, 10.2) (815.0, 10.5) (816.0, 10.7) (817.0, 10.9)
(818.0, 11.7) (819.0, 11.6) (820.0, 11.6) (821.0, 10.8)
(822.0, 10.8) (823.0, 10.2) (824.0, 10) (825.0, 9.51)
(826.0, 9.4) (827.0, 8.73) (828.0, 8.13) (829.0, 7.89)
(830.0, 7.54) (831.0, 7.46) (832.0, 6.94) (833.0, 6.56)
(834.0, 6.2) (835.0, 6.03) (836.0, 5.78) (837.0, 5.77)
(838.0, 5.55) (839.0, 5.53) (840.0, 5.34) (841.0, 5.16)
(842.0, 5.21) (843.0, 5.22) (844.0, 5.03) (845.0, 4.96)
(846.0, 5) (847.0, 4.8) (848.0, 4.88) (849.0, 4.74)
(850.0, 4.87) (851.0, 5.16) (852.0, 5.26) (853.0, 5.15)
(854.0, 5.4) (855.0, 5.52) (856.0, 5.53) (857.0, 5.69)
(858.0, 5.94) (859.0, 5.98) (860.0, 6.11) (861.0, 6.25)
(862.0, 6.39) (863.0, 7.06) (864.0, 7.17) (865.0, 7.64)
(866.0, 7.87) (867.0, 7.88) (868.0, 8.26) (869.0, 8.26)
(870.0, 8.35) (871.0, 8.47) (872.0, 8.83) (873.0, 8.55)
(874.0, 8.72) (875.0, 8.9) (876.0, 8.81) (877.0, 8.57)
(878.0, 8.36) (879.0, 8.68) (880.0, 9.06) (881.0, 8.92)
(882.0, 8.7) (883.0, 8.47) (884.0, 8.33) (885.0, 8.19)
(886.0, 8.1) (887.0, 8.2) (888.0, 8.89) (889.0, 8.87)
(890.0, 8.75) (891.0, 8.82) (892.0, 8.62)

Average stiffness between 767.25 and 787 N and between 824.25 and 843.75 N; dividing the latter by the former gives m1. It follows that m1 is 1.4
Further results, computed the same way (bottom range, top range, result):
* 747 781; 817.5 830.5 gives 1.65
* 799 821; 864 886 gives 0.89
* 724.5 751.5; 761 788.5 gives 0.59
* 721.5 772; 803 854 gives 1.01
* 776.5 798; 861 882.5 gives 1.31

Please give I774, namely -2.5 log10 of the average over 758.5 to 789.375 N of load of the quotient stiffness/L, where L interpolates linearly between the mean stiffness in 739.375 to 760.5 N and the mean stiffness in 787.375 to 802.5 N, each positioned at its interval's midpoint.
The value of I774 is 0.44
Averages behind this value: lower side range 7.96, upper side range 7.65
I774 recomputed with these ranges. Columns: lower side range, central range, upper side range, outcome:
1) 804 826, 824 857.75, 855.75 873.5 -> 0.37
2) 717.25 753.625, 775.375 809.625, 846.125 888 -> 0.16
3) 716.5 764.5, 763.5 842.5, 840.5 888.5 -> 0.05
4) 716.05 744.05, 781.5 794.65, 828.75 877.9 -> 0.19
